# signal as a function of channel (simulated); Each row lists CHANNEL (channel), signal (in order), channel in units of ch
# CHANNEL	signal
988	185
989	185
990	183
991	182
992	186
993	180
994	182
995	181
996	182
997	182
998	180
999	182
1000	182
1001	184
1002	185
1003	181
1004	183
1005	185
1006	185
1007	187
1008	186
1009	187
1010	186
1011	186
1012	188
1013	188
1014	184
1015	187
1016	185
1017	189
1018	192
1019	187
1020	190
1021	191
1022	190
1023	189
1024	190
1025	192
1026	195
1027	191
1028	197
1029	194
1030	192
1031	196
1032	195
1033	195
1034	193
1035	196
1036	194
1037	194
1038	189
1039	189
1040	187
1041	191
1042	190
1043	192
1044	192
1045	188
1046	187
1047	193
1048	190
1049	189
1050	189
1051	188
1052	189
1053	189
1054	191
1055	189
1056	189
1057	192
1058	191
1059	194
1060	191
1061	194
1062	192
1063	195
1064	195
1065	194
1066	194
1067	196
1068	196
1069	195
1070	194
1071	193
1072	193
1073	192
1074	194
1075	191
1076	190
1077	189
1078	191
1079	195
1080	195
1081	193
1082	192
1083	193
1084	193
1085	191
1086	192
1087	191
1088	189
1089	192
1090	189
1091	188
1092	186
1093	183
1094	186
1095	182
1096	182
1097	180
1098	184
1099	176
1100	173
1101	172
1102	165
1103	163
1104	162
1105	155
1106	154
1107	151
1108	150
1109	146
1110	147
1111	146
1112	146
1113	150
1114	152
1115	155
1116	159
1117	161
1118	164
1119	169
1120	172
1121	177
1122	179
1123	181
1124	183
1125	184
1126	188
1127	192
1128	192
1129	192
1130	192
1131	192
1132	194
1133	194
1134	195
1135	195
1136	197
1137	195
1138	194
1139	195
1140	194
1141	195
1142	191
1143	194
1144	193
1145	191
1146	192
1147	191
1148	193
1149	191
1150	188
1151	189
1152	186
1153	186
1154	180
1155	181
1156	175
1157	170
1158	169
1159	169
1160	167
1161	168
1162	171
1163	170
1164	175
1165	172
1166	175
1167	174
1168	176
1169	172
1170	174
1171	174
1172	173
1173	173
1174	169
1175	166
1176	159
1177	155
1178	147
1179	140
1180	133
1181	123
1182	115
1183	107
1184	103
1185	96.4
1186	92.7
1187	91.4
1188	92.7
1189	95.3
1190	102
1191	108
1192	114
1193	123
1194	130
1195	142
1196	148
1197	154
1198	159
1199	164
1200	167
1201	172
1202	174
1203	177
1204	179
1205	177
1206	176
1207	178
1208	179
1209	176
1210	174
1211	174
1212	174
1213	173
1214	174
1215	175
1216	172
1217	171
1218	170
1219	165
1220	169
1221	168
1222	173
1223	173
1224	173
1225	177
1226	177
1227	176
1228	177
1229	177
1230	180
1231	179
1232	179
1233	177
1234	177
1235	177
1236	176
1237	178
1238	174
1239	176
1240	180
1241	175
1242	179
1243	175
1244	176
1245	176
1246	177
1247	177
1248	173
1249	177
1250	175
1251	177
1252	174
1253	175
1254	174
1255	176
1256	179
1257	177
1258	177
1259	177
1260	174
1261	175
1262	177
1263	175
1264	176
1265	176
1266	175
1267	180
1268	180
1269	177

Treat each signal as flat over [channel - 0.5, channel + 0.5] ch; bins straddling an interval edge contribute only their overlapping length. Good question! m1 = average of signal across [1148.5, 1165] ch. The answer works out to 177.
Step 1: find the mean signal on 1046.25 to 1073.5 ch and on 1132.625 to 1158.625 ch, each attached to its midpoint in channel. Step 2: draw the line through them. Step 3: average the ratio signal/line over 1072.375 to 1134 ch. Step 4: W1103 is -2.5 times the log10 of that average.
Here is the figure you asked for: 0.07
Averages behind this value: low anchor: 192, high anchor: 189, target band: 178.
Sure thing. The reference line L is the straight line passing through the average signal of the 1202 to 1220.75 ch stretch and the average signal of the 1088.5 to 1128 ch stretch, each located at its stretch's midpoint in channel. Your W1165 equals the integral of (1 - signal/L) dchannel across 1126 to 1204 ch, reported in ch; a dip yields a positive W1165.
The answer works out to 3.3 ch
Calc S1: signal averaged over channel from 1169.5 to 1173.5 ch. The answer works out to 174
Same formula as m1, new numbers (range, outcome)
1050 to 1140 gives 183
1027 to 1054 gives 191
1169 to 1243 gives 158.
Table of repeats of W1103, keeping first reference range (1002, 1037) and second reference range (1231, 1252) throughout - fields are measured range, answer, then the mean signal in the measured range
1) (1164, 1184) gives 0.16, 156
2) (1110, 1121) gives 0.17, 158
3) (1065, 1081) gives -0.04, 193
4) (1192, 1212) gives 0.10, 163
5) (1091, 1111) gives 0.10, 168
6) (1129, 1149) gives -0.06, 193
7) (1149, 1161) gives 0.02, 178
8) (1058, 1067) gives -0.04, 194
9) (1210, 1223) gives 0.04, 172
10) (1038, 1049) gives -0.01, 190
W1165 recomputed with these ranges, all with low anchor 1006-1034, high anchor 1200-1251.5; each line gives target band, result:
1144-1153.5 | -0.48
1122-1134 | -0.46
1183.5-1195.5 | 4.74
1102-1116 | 2.35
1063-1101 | -0.84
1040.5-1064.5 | -0.41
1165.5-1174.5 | 0.29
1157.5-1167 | 0.47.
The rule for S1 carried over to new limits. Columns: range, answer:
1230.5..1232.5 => 179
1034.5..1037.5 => 195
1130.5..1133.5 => 193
